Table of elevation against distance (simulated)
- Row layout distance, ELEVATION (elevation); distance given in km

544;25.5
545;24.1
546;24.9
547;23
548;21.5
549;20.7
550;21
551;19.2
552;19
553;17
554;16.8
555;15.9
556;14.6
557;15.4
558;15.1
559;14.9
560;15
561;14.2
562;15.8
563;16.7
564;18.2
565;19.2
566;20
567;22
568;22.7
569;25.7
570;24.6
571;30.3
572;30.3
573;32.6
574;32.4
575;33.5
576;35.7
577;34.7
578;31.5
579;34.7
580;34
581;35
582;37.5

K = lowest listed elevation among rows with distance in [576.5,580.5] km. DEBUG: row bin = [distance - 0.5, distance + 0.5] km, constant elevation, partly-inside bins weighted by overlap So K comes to 31.5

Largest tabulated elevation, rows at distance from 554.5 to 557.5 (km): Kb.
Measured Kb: 15.9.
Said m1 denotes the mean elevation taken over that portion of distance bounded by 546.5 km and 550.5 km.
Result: 21.6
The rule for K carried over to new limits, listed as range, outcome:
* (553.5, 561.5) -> 14.2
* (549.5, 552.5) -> 19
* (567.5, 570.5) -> 22.7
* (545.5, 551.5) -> 19.2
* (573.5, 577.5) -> 32.4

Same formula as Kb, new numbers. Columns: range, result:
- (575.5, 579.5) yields 35.7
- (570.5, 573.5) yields 32.6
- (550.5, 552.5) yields 19.2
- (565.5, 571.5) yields 30.3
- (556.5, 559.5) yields 15.4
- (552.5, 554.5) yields 17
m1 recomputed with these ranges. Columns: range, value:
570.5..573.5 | 31.1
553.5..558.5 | 15.6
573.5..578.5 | 33.6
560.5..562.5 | 15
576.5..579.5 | 33.6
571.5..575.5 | 32.2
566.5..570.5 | 23.8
